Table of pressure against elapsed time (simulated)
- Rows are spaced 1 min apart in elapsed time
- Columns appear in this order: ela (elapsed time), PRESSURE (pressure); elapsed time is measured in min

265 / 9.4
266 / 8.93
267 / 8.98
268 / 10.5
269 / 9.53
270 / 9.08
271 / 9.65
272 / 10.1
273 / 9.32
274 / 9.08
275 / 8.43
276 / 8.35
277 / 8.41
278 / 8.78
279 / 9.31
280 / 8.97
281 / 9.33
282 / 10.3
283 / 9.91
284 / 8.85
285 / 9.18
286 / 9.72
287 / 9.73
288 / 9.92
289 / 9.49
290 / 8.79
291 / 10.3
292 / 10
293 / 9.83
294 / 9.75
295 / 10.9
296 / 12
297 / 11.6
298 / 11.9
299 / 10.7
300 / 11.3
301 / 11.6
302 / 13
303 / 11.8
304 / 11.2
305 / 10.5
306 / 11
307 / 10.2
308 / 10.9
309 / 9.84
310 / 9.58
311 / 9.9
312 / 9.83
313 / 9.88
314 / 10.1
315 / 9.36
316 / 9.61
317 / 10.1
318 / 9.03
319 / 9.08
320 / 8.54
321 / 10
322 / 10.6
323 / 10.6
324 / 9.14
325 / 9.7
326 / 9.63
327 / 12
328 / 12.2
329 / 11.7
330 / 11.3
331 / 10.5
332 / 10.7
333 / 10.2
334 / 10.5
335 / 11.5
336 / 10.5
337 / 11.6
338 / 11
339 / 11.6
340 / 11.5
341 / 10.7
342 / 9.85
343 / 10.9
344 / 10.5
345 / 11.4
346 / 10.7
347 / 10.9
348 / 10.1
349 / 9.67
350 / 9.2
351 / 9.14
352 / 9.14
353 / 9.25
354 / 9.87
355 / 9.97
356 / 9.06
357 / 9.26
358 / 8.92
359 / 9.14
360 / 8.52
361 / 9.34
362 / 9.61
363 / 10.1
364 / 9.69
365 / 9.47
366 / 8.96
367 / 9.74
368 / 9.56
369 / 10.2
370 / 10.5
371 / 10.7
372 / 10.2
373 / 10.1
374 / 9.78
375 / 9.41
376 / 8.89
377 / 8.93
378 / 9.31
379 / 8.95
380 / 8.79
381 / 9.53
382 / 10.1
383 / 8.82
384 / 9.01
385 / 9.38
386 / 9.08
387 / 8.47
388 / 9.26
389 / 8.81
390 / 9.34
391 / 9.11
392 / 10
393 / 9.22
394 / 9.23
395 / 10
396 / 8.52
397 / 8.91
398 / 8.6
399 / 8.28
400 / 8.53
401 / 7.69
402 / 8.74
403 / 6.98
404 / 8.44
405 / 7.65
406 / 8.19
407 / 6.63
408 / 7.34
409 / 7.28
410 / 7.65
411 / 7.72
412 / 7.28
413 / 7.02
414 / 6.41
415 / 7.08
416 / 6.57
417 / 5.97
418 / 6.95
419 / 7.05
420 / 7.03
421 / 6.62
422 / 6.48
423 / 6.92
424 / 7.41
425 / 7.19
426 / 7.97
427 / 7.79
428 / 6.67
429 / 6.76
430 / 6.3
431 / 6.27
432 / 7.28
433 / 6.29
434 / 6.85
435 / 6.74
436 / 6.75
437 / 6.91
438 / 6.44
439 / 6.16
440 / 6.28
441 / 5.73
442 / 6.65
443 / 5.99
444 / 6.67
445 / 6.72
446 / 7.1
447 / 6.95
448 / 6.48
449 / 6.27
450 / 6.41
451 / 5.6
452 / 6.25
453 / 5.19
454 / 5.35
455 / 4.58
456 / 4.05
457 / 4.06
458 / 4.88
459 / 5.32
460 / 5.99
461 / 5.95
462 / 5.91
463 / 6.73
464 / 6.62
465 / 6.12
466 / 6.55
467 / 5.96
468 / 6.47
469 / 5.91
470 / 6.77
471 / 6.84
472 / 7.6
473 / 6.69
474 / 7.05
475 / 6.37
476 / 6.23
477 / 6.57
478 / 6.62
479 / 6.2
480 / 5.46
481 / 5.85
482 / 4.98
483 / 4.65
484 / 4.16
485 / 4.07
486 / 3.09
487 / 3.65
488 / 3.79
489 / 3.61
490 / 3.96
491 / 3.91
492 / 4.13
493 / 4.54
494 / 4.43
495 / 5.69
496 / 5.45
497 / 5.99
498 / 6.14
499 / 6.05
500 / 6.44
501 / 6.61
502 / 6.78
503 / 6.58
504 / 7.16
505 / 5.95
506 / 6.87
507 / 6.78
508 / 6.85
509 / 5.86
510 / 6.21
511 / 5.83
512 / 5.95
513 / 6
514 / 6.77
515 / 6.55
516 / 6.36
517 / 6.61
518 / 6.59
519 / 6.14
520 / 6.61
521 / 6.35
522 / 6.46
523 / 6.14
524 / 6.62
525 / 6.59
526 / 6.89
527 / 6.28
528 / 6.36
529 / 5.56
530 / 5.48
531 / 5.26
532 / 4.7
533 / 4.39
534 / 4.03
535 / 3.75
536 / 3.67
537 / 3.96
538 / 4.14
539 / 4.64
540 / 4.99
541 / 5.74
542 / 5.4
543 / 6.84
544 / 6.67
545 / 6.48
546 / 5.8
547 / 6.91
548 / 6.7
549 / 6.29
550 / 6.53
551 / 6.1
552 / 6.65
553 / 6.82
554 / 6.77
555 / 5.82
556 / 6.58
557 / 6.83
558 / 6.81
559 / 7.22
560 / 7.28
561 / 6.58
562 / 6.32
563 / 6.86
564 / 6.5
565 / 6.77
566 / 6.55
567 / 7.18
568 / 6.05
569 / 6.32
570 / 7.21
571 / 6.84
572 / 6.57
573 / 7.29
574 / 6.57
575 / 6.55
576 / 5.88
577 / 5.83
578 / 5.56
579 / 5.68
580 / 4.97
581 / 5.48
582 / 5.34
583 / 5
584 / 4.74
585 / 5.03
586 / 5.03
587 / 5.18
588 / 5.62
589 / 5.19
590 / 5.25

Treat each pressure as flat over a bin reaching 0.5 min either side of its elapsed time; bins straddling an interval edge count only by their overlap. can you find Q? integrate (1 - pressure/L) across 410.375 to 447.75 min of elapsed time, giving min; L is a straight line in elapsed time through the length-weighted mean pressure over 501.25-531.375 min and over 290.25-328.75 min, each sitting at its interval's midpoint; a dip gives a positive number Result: 6.0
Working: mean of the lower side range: 10.4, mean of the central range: 6.78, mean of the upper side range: 6.35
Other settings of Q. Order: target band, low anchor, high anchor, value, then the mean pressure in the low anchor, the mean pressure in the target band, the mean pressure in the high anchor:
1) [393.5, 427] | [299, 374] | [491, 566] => 4.1 min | 10.2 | 7.59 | 6.04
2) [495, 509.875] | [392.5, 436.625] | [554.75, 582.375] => 1.1 min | 7.44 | 6.37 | 6.42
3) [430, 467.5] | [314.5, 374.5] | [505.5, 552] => 7.9 min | 10.1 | 6.11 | 5.91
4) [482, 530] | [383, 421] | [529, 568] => 5.8 min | 8.08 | 5.74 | 5.94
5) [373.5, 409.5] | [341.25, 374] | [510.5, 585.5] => 1.5 min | 9.81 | 8.76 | 6.05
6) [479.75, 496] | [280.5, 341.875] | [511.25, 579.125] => 6.3 min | 10.4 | 4.39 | 6.14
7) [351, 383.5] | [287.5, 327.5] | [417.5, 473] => -3.3 min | 10.3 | 9.49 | 6.38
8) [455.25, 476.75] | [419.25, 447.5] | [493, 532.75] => 1.4 min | 6.75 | 6.09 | 6.17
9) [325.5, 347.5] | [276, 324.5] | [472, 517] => -4.1 min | 10.1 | 11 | 5.69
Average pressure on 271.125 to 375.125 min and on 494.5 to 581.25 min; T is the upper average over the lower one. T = 0.61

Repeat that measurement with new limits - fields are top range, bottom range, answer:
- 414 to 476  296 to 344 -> 0.60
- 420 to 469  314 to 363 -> 0.62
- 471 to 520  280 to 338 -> 0.56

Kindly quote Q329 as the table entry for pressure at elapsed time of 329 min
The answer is 11.7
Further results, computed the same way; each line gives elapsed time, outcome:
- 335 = 11.5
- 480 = 5.46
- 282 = 10.3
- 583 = 5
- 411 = 7.72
